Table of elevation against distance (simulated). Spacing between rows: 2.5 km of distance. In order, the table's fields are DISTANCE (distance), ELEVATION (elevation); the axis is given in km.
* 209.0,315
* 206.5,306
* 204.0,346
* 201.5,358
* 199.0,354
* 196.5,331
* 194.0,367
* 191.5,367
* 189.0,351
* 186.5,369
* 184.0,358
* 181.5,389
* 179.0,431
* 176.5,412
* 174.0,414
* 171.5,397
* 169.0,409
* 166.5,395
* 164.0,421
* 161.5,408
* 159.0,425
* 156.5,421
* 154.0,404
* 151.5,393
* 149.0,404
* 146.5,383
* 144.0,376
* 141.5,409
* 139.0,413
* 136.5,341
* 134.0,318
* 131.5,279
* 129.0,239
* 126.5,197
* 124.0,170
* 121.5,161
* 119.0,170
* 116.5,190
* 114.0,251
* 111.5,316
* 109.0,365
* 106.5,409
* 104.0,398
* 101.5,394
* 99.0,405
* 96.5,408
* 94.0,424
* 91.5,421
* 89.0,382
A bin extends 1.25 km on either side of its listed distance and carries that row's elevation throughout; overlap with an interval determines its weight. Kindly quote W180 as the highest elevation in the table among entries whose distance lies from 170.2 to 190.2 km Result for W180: 431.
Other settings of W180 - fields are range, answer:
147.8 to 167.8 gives 425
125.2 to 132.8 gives 279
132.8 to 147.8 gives 413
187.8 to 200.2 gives 367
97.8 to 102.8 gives 405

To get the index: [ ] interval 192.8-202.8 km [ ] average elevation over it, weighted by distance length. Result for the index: 352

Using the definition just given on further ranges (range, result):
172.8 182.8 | 411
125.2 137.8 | 275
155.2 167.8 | 414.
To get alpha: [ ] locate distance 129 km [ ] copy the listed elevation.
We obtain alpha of 239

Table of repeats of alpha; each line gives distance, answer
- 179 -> 431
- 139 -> 413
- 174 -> 414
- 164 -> 421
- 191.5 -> 367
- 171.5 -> 397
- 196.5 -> 331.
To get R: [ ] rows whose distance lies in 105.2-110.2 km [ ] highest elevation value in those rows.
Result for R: 409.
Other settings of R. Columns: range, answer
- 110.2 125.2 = 316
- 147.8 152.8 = 404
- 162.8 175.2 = 421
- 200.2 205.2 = 358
